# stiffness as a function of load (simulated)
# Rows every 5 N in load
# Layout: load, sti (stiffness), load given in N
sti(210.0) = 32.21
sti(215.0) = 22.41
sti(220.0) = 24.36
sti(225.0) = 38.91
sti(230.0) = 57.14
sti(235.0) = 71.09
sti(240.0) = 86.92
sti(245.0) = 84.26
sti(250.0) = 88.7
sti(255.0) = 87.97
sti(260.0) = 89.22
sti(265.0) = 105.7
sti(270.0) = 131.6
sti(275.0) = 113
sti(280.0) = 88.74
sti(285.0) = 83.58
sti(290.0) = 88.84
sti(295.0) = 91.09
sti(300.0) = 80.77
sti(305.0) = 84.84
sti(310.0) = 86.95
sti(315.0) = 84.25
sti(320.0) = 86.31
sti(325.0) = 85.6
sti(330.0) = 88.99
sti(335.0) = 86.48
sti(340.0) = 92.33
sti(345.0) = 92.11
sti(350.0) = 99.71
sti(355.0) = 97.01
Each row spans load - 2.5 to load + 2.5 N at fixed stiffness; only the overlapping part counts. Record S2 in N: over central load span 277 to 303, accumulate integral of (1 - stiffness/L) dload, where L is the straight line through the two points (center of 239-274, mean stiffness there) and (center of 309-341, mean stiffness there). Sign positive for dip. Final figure 1.5 N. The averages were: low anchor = 97.5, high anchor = 87.1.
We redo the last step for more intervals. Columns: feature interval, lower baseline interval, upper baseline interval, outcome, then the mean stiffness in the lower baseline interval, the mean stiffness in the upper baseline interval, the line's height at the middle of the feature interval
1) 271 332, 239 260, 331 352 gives 0.24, 87.2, 92.2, 90.1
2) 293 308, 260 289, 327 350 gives 1.89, 102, 90.9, 97.7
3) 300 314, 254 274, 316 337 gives 1.17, 105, 86.7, 92.5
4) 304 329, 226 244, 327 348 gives 0.04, 70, 90.1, 86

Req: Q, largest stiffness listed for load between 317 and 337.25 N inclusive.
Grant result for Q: 88.99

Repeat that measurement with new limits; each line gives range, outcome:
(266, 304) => 131.6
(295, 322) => 91.09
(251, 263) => 89.22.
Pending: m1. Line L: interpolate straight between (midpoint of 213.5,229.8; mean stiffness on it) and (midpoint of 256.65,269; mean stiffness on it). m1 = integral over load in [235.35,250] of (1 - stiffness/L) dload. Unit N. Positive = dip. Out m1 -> -3.67 N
